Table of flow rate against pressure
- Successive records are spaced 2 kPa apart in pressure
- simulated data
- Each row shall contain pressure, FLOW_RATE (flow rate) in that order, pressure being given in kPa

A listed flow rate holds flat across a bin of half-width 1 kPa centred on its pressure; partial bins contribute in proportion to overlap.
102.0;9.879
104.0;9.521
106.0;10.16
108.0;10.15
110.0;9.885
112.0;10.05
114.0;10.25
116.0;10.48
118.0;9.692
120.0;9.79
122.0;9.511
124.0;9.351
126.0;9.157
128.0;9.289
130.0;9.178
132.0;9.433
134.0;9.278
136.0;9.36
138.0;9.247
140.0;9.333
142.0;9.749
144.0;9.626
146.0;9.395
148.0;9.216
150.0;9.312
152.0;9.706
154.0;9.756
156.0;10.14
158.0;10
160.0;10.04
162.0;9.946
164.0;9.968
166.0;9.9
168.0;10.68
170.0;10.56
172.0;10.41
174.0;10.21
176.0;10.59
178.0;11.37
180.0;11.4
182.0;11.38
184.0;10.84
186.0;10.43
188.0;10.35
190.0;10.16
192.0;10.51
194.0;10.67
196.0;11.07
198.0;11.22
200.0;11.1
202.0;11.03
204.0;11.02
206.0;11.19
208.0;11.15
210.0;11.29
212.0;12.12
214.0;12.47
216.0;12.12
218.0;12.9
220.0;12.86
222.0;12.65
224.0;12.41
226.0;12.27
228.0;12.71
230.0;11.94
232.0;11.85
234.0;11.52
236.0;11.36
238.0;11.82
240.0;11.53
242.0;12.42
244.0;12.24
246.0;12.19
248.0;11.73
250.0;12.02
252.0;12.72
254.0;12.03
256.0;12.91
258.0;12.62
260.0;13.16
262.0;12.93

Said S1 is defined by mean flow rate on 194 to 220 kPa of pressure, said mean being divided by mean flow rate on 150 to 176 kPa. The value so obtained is 1.15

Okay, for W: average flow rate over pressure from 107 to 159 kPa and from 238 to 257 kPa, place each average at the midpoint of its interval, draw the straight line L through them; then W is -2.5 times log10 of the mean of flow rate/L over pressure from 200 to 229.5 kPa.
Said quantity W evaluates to -0.05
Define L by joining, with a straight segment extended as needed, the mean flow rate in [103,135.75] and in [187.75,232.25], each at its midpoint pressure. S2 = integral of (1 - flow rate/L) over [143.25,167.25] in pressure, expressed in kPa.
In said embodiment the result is 1.6 kPa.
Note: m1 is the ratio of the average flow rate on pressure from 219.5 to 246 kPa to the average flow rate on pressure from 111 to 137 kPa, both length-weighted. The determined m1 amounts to 1.26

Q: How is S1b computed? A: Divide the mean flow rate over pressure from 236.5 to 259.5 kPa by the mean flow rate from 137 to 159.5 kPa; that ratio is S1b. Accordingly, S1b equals 1.27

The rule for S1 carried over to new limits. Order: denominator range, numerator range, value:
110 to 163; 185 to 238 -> 1.20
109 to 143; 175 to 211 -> 1.14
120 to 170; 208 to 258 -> 1.26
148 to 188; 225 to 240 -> 1.15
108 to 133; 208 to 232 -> 1.27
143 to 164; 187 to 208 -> 1.12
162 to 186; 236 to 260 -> 1.15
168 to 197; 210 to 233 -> 1.15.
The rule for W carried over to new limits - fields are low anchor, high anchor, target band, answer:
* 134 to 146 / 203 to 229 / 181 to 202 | 0.044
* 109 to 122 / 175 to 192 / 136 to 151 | 0.100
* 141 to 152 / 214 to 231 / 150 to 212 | 0.022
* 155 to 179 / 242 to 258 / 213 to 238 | -0.048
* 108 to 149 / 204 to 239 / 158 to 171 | 0.037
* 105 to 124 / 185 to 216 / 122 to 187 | 0.059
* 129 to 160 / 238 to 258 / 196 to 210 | -0.009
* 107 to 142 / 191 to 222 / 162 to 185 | 0.015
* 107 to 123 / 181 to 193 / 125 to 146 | 0.088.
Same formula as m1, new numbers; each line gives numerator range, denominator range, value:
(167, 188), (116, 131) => 1.13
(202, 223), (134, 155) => 1.26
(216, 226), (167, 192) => 1.18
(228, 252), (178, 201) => 1.10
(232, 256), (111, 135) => 1.25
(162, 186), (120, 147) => 1.13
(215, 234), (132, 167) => 1.28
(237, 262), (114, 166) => 1.28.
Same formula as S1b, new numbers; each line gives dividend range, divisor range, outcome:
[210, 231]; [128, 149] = 1.32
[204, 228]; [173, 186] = 1.11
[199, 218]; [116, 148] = 1.22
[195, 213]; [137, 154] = 1.19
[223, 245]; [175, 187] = 1.09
